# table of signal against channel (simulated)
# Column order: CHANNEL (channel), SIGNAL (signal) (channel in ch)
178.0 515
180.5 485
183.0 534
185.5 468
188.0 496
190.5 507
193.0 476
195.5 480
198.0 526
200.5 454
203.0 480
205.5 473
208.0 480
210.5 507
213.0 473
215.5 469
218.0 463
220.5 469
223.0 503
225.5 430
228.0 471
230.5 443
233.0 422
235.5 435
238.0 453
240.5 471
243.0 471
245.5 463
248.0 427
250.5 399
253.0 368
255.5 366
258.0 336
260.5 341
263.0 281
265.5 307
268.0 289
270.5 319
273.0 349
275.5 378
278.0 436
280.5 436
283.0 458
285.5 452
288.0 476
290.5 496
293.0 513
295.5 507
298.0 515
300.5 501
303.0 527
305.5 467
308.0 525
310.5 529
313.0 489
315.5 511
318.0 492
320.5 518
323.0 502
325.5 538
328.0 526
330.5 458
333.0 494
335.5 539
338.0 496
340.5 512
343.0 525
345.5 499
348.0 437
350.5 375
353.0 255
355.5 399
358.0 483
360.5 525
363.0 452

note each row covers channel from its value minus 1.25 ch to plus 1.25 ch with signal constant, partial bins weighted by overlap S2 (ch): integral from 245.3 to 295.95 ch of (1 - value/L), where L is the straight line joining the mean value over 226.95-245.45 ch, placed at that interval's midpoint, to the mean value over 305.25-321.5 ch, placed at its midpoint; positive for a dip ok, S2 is 8.6 ch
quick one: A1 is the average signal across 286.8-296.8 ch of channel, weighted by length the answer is 498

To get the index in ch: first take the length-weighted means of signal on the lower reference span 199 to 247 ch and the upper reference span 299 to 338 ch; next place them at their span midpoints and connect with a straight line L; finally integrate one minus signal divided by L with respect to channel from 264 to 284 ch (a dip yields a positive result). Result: 4.9 ch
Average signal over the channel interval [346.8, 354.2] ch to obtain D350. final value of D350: 356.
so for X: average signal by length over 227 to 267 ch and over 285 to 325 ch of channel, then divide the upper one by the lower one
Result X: 1.25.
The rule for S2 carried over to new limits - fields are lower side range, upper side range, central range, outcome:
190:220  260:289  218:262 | 0.2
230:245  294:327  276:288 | 1.0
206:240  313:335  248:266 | 4.8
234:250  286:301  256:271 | 5.0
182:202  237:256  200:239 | -0.3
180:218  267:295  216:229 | 0.0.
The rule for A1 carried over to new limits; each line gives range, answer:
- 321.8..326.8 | 520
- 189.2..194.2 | 492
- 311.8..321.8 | 503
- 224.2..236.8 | 441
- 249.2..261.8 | 362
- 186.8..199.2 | 497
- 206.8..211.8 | 493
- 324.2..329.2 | 532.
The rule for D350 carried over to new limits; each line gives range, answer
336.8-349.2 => 494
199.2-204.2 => 467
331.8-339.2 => 510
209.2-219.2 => 478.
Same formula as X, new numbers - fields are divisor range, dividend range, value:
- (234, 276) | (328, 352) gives 1.27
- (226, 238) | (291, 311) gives 1.15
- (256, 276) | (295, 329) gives 1.57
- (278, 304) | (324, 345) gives 1.05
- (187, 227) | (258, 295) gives 0.82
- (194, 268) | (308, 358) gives 1.11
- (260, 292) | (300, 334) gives 1.30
